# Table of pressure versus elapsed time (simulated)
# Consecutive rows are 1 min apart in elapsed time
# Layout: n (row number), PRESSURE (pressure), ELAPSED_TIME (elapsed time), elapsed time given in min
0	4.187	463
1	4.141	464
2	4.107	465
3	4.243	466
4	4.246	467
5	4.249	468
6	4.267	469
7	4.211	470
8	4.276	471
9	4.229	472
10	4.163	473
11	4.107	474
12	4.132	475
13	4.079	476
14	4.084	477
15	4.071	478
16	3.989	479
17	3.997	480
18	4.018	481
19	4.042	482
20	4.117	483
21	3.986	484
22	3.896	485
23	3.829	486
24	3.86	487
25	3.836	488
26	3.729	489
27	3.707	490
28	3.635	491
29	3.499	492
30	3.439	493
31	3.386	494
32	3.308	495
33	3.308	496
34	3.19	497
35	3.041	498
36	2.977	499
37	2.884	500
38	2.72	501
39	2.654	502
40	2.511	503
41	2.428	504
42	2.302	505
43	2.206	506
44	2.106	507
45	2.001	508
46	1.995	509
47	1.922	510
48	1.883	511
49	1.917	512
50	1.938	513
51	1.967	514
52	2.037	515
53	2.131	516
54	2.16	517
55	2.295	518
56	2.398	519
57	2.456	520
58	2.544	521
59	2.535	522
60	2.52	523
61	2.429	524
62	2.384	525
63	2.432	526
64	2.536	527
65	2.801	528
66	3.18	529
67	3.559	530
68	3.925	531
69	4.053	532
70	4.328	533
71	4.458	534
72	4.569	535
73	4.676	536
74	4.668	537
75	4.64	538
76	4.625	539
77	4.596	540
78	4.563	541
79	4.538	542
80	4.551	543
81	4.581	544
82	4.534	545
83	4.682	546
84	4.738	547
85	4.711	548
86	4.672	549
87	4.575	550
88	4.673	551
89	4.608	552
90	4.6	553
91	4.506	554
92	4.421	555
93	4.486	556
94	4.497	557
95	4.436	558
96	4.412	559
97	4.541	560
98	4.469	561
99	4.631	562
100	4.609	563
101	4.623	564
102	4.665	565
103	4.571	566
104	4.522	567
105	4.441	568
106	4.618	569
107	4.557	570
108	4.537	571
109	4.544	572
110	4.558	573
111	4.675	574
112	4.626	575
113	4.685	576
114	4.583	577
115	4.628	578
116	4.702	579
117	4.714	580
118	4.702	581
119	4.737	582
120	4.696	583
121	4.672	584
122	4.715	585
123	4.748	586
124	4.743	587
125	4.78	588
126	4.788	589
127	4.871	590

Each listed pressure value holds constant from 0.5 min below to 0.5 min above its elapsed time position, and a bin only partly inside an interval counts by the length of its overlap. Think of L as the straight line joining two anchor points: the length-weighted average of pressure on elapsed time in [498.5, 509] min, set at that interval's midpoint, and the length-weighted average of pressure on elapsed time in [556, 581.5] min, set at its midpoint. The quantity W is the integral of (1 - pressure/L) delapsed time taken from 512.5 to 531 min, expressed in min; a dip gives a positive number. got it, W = 3.4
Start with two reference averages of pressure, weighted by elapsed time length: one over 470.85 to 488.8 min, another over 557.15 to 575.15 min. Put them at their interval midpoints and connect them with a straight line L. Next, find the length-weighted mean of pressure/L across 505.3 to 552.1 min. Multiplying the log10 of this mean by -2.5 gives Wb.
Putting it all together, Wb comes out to 0.28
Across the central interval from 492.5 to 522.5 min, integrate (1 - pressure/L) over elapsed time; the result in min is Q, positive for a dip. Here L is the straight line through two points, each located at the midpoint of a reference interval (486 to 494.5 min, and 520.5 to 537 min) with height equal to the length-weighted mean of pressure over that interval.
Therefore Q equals 8.8 min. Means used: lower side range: 3.65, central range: 2.49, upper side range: 3.35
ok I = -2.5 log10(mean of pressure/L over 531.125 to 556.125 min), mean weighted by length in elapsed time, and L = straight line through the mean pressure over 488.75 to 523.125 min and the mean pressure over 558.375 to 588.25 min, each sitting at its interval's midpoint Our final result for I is -0.22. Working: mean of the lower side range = 2.61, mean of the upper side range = 4.62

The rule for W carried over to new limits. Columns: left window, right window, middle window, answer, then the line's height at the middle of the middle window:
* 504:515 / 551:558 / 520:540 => -1.8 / 3.17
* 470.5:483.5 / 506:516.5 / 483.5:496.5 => -1.4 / 3.3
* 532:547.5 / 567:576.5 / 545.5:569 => 0.0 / 4.57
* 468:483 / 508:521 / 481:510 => -0.3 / 3.09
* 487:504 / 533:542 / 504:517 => 5.8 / 3.71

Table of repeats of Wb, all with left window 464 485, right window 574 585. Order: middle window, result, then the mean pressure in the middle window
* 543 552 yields -0.03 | 4.64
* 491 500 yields 0.28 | 3.27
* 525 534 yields 0.30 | 3.36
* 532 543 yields -0.02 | 4.54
